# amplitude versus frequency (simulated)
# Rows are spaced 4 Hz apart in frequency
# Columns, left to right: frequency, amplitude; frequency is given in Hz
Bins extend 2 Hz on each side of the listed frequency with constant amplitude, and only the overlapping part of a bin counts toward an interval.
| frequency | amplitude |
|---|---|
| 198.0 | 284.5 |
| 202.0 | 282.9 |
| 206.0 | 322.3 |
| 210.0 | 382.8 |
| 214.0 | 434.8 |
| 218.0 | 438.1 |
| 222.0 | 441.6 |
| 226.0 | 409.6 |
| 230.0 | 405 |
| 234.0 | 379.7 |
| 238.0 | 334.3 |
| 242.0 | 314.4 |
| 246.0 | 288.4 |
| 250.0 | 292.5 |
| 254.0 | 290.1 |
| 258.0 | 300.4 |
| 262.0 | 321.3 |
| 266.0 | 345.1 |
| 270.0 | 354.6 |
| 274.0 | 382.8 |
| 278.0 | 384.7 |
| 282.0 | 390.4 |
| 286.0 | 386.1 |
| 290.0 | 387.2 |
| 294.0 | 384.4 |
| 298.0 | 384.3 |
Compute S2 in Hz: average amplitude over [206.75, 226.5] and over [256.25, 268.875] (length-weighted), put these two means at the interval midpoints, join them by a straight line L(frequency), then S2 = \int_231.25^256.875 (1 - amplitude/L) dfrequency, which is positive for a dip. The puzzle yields 3.1 Hz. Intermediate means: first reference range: 416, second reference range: 325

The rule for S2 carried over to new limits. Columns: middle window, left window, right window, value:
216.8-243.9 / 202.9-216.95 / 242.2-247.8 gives -4.6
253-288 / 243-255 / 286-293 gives -1.0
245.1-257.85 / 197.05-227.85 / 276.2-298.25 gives 3.0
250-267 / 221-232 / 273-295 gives 3.8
